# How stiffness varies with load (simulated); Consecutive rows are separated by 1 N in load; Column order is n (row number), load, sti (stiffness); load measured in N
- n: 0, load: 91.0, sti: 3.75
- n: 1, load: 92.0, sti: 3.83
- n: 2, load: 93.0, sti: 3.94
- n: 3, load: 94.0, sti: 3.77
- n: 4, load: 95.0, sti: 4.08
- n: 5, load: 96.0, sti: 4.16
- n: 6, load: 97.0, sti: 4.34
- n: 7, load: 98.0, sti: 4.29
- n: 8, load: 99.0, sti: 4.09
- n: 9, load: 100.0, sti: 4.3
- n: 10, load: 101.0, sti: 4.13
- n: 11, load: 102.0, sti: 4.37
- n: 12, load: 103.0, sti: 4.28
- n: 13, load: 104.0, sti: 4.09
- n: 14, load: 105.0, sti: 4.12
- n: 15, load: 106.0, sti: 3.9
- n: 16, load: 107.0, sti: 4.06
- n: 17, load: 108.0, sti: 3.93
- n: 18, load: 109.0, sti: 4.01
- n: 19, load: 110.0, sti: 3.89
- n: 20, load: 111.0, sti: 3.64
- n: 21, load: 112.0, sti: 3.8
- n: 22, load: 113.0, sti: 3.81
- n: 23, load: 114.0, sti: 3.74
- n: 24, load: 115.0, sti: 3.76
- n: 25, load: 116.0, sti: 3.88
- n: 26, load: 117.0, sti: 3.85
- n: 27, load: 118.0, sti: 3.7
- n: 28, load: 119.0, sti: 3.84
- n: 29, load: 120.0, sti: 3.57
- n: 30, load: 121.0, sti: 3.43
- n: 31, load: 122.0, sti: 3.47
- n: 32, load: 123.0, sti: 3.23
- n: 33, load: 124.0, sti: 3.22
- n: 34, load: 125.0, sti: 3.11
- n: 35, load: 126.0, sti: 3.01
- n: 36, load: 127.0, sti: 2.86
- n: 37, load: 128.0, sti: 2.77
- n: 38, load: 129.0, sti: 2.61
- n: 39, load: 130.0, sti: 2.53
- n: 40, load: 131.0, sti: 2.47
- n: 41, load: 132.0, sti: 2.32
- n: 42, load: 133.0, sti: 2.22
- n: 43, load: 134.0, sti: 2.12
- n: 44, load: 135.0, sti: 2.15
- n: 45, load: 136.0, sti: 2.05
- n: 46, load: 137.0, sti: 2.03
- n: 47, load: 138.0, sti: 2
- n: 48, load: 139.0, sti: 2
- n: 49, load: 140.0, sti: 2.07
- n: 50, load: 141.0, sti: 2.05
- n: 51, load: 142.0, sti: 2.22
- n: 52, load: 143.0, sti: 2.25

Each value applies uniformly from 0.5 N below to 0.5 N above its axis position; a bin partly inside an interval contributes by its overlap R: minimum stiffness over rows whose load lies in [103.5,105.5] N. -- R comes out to 4.09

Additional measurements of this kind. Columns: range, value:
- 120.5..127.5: 2.86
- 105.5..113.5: 3.64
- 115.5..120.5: 3.57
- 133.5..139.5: 2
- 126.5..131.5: 2.47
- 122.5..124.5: 3.22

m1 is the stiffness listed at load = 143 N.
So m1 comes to 2.25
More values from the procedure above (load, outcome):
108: 3.93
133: 2.22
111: 3.64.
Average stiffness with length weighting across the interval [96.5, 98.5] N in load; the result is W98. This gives 4.31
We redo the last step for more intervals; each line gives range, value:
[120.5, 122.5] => 3.45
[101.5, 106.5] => 4.15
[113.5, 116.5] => 3.79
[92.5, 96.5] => 3.99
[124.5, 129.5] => 2.87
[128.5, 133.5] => 2.43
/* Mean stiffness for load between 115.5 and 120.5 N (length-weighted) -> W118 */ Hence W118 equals 3.77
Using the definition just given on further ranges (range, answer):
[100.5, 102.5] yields 4.25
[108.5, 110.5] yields 3.95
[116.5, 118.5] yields 3.78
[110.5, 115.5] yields 3.75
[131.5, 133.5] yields 2.27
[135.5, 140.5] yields 2.03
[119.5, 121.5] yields 3.5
